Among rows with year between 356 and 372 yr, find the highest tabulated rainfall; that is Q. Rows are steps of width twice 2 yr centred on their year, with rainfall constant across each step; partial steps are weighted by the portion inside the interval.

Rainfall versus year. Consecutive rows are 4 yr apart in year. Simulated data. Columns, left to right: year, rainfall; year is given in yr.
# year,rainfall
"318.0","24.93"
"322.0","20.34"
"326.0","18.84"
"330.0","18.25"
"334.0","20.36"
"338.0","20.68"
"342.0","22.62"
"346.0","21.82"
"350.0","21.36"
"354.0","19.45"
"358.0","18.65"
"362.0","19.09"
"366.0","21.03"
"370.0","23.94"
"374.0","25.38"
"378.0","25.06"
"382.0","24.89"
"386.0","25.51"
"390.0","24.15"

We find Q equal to 23.94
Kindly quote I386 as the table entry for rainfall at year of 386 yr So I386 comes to 25.51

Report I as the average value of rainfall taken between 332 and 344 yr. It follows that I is 21.2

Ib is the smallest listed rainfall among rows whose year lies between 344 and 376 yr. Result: 18.65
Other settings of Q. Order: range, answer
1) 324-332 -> 18.84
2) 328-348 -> 22.62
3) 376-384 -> 25.06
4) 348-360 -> 21.36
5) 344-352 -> 21.82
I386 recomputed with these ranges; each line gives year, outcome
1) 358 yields 18.65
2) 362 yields 19.09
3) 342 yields 22.62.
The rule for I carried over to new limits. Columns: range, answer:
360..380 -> 22.9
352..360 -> 19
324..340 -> 19.5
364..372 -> 22.5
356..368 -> 19.6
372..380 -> 25.2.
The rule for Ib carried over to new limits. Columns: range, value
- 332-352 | 20.36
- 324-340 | 18.25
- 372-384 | 24.89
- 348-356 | 19.45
